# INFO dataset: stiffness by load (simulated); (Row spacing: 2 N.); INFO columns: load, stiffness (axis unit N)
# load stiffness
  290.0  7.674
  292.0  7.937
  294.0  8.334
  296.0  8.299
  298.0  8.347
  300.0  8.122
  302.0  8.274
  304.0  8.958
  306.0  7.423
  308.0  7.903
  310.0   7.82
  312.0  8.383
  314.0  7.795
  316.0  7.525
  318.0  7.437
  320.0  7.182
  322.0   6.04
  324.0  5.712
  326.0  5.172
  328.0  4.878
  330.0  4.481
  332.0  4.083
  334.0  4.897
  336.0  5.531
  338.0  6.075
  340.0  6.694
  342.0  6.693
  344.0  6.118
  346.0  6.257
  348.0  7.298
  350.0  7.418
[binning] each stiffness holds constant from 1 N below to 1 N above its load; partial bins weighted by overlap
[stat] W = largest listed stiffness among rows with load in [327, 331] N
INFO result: 4.878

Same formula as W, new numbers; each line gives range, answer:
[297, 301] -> 8.347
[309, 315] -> 8.383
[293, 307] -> 8.958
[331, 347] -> 6.694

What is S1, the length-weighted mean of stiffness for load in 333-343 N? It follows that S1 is 5.98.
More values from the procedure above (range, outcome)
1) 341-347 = 6.36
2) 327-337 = 4.77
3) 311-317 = 7.9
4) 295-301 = 8.26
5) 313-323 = 7.2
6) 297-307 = 8.22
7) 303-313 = 8.1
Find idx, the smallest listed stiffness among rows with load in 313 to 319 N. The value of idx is 7.437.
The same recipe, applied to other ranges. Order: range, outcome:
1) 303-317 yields 7.423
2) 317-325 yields 5.712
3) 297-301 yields 8.122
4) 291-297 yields 7.937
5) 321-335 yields 4.083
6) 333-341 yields 4.897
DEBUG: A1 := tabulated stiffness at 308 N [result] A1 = 7.903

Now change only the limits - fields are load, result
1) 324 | 5.712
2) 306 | 7.423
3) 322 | 6.04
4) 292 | 7.937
